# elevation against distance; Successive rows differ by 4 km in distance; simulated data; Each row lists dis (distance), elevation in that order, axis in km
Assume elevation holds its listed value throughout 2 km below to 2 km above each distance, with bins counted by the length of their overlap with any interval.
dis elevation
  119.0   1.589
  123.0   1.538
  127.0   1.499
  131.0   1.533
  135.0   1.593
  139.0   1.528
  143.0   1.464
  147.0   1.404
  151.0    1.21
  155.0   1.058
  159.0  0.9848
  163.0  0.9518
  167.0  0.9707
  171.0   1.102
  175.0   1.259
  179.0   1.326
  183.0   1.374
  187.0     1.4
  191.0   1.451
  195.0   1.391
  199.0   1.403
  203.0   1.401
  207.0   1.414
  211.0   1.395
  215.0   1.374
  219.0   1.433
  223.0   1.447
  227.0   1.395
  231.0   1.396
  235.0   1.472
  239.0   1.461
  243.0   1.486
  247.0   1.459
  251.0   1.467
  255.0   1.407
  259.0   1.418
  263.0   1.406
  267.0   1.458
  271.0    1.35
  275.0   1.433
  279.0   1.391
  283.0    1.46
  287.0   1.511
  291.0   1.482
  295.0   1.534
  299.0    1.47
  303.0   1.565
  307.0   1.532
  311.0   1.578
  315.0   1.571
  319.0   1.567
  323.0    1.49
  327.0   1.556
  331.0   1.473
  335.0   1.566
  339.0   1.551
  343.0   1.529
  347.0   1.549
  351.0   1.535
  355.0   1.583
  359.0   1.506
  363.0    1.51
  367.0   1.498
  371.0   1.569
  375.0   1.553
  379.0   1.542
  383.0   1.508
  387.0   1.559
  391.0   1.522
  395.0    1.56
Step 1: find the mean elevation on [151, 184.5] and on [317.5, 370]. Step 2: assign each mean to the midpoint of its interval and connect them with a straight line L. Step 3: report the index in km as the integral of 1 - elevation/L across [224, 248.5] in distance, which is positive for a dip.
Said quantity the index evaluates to -3.02 km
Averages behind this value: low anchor 1.13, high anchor 1.53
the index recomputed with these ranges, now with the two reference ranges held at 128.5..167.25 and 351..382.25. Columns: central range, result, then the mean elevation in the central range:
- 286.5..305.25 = -0.74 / 1.51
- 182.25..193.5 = -0.67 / 1.41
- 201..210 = -0.36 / 1.41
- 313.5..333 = -0.58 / 1.53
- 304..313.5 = -0.56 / 1.56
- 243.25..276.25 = -0.33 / 1.43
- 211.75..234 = -0.64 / 1.41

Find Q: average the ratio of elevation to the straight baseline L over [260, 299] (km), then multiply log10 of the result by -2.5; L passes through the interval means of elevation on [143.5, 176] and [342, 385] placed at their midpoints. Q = -0.06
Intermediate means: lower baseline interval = 1.13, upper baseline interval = 1.53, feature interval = 1.45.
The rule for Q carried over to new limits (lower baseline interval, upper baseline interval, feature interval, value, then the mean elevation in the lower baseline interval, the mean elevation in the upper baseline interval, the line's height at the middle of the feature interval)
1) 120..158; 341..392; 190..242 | 0.03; 1.42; 1.54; 1.46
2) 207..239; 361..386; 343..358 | -0.02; 1.42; 1.53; 1.51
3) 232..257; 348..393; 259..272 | 0.04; 1.46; 1.54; 1.47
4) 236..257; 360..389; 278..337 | -0.02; 1.46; 1.53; 1.49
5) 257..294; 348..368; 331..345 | -0.02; 1.44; 1.53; 1.51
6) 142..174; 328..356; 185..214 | -0.15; 1.14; 1.54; 1.23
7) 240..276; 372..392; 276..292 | 0.00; 1.43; 1.54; 1.45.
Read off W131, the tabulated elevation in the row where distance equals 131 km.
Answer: 1.533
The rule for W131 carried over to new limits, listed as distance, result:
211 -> 1.395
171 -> 1.102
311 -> 1.578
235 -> 1.472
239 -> 1.461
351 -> 1.535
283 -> 1.46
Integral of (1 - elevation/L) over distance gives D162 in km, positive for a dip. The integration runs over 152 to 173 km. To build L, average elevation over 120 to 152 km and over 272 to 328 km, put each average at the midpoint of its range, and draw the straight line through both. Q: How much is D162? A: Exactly 6.6 km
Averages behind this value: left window 1.48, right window 1.51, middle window 1.02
